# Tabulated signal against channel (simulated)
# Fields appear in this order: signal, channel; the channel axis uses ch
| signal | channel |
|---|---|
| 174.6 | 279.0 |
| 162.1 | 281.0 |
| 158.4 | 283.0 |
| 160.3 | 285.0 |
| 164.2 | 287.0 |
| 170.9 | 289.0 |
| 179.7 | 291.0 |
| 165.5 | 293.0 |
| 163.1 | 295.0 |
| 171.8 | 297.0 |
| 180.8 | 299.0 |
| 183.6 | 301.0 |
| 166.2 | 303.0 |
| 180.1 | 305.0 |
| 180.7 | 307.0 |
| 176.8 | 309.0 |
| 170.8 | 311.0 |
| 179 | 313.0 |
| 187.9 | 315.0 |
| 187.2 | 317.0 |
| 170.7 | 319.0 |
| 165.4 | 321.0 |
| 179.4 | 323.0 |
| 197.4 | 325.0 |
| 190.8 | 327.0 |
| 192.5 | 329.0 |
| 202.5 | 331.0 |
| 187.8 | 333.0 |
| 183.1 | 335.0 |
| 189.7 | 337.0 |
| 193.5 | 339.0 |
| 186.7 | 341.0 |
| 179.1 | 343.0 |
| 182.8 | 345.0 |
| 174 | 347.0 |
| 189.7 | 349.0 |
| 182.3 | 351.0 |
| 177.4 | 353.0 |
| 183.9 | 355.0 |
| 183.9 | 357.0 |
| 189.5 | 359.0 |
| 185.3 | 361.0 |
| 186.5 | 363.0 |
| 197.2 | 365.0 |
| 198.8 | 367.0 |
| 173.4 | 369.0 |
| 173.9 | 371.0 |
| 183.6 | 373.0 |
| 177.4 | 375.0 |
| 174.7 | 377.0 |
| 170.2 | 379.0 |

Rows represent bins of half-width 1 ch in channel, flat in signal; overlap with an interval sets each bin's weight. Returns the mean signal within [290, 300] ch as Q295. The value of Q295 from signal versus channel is 172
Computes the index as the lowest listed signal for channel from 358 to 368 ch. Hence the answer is 185.3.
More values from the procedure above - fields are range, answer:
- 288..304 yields 163.1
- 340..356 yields 174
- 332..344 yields 179.1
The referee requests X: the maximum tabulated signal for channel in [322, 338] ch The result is 202.5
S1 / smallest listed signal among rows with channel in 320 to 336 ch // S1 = 165.4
